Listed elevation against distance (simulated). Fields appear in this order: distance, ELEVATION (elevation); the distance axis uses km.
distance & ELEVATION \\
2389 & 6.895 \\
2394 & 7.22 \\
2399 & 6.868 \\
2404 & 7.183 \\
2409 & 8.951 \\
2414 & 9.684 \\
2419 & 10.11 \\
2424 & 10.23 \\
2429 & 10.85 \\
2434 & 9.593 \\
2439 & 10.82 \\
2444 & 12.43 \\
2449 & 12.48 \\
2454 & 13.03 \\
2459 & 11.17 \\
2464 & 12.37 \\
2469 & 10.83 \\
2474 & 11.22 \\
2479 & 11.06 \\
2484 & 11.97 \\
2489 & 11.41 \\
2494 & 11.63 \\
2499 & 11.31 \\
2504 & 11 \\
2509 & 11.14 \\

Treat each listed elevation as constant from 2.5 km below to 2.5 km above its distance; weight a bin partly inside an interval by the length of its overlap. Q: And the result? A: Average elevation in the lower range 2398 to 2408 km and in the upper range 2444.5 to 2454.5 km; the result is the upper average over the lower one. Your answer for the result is 1.72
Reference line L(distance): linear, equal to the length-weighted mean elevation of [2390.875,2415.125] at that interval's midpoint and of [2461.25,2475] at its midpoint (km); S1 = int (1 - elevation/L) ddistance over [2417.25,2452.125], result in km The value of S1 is -4.9 km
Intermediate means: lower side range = 7.86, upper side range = 11.5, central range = 11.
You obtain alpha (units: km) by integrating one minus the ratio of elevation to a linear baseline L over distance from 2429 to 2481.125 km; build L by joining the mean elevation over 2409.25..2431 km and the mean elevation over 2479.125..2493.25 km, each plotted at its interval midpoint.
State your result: -2.9 km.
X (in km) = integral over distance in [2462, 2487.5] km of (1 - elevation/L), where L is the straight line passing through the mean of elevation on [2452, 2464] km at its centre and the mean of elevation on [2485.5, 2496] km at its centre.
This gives 0.8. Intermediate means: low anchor 12.1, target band 11.5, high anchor 11.6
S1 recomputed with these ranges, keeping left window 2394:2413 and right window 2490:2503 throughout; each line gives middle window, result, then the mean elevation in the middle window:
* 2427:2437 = -1.5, 10.2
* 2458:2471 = -1.8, 11.5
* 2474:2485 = -0.7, 11.4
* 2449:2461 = -3.0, 12.2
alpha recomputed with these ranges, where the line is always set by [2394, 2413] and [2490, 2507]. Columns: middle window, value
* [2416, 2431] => -3.2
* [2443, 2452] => -3.0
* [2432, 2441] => -1.2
